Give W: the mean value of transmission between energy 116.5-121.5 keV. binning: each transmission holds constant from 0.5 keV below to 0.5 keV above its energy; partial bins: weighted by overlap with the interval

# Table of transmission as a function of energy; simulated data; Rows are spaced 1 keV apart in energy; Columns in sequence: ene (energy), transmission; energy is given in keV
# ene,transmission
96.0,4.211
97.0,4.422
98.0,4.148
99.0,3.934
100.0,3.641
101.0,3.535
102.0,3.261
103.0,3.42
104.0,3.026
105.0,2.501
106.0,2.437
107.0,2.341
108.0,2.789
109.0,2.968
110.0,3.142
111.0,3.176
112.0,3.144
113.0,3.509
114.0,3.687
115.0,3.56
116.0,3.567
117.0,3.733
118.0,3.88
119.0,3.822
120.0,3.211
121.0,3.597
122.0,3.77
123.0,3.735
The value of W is 3.65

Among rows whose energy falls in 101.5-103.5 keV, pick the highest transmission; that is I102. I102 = 3.42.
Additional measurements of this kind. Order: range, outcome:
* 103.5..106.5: 3.026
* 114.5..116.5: 3.567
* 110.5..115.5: 3.687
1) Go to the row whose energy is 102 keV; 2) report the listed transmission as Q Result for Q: 3.261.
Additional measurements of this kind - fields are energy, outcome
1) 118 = 3.88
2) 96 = 4.211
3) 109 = 2.968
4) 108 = 2.789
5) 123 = 3.735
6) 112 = 3.144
